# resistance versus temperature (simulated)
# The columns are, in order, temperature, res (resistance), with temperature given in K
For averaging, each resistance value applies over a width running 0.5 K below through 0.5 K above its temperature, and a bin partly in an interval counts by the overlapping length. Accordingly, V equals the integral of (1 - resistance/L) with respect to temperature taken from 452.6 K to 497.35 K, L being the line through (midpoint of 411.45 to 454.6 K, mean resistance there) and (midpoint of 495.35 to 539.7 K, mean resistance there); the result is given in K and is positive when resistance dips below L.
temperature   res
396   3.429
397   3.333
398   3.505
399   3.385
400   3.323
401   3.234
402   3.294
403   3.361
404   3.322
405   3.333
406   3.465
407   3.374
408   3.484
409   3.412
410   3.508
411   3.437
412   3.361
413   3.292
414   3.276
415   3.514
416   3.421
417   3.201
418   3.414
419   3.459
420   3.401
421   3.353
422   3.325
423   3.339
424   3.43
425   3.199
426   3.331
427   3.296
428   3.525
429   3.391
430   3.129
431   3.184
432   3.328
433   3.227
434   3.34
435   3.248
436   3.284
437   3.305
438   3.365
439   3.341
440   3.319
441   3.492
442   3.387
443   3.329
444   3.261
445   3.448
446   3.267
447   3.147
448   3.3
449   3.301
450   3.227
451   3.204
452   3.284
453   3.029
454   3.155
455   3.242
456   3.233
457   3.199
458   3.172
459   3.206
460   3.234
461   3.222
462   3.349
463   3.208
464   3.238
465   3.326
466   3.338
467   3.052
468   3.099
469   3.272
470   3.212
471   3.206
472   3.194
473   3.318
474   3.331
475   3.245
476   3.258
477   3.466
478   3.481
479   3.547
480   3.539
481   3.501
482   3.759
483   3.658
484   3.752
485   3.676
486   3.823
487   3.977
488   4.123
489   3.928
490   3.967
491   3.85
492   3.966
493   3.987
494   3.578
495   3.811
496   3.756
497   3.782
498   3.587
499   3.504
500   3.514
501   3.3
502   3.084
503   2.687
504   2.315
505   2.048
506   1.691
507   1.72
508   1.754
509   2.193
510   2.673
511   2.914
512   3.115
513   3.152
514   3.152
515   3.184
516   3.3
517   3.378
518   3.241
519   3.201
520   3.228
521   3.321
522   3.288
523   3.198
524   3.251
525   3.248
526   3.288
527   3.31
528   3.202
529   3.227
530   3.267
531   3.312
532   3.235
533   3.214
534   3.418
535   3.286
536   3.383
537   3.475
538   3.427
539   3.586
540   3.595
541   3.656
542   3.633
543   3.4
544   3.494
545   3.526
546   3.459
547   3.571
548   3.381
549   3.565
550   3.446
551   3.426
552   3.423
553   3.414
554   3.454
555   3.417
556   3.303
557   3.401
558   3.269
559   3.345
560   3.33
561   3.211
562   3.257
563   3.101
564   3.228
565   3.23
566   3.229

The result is -3.7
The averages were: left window 3.31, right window 3.1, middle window 3.47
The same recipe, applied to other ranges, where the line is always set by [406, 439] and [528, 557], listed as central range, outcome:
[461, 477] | 0.6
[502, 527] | 3.9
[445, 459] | 0.6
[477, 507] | -0.6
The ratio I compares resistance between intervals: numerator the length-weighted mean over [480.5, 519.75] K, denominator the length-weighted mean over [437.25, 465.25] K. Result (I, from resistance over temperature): 1.00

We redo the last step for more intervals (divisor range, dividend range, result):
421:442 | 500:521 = 0.84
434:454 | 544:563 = 1.03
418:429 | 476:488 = 1.09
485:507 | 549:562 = 0.99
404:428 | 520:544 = 0.99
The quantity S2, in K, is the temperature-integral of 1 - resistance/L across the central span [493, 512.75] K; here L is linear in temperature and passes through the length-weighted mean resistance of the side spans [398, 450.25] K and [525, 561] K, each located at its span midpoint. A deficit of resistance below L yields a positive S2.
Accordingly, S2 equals 2.6 K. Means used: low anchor 3.34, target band 2.93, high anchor 3.4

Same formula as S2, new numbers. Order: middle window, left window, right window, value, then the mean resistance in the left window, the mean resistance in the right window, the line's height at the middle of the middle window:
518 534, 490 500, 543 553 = 1.5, 3.76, 3.47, 3.59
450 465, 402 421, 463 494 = 1.2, 3.39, 3.53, 3.49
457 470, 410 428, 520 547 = 0.6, 3.36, 3.37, 3.37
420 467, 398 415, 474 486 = 2.4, 3.37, 3.54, 3.46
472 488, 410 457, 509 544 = -1.3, 3.31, 3.27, 3.29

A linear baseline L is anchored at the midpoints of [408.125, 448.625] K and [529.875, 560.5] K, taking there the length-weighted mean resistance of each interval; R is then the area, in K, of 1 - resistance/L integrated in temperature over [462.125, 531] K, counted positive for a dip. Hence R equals 2.3 K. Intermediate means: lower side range 3.34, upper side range 3.42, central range 3.28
